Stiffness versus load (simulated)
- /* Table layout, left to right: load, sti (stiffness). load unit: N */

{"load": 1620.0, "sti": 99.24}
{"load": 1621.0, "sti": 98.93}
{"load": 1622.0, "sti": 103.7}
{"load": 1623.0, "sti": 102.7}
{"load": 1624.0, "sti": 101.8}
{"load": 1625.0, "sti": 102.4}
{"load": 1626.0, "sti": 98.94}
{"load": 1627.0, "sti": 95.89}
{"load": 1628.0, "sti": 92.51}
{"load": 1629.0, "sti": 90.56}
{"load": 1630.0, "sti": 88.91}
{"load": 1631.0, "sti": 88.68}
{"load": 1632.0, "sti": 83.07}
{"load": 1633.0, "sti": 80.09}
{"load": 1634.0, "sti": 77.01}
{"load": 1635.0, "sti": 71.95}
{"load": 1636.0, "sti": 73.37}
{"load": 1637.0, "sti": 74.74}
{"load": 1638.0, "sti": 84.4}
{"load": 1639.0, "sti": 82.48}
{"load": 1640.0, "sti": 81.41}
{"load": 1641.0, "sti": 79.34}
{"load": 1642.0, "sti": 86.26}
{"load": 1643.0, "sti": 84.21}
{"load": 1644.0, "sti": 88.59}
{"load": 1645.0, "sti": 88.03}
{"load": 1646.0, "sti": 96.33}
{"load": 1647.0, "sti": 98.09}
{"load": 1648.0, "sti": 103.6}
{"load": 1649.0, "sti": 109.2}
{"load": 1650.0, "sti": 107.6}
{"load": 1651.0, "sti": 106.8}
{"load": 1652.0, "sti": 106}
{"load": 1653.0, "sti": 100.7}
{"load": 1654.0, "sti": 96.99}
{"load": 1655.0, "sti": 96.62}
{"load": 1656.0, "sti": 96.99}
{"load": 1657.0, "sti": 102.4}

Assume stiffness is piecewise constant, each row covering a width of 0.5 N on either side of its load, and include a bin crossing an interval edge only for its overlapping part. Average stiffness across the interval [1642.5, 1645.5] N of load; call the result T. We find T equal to 86.9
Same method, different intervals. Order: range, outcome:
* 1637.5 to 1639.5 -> 83.4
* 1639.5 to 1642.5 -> 82.3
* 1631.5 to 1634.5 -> 80.1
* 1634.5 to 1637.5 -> 73.4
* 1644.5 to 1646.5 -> 92.2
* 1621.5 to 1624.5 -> 103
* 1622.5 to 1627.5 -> 100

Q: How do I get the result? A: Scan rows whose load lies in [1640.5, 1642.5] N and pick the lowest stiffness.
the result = 79.34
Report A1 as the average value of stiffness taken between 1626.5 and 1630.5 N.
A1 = 92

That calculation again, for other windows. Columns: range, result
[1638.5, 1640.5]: 81.9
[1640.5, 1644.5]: 84.6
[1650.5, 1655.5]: 101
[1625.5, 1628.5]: 95.8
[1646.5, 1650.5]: 105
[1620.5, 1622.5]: 101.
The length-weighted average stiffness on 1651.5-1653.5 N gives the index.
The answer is 103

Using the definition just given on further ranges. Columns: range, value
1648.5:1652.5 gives 107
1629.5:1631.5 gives 88.8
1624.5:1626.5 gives 101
